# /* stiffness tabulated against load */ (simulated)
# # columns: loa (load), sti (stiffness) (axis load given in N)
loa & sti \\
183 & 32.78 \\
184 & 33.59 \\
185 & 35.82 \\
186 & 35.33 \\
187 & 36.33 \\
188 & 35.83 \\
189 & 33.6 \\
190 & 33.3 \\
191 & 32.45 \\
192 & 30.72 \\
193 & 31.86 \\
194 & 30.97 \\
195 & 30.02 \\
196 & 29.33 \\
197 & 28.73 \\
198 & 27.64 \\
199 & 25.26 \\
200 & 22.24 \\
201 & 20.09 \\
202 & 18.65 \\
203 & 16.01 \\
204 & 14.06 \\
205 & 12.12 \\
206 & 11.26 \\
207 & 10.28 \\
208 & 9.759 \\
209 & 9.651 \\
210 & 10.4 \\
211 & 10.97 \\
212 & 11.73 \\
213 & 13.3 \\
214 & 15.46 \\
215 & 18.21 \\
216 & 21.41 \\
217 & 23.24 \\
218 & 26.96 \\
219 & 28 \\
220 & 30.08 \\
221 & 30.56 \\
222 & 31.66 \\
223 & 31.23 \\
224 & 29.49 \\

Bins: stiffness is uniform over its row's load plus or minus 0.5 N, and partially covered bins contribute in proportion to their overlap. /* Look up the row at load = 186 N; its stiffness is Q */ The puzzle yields 35.33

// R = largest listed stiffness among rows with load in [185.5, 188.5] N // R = 36.33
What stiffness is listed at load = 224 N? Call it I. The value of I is 29.49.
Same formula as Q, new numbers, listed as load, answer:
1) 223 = 31.23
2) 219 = 28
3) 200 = 22.24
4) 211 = 10.97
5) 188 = 35.83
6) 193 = 31.86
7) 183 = 32.78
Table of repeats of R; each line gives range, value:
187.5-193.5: 35.83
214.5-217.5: 23.24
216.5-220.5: 30.08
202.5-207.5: 16.01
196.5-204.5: 28.73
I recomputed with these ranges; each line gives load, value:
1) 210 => 10.4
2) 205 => 12.12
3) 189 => 33.6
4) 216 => 21.41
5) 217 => 23.24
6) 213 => 13.3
